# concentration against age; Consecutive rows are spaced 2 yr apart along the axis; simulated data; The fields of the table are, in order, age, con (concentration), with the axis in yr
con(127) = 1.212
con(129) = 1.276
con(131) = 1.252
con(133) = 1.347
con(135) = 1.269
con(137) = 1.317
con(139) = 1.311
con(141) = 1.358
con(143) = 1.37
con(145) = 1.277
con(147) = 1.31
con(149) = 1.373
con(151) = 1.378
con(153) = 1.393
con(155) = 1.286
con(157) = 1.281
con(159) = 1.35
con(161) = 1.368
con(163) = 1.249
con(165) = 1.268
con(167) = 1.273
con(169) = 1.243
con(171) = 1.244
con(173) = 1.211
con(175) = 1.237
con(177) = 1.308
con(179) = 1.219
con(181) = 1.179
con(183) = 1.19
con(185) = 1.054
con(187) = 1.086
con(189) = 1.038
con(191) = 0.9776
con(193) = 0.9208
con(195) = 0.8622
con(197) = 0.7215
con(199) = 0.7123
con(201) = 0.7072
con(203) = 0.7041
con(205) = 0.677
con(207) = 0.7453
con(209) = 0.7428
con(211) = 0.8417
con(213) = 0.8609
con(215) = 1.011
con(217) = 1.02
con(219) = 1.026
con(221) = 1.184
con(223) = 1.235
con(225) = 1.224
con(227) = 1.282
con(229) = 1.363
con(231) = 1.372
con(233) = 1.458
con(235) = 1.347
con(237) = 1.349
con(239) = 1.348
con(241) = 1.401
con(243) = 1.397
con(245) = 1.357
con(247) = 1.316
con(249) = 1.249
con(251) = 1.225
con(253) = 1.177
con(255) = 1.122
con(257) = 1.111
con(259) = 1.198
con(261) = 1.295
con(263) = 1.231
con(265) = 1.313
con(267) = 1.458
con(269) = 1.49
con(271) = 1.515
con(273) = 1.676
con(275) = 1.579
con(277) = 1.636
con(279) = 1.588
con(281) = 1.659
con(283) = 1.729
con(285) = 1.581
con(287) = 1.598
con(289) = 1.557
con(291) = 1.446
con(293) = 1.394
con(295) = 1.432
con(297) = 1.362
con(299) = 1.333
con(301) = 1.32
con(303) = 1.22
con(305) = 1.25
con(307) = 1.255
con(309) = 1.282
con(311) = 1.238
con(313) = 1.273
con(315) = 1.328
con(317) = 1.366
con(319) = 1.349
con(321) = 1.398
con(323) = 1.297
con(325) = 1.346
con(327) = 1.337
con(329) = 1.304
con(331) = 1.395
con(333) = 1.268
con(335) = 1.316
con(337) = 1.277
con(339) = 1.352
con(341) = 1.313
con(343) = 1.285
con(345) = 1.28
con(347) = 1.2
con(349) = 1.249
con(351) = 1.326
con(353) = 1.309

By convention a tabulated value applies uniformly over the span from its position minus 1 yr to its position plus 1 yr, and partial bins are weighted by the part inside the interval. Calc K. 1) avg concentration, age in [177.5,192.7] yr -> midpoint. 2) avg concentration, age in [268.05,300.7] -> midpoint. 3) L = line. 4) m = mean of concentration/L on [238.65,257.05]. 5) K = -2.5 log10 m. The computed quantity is 0.08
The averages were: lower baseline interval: 1.1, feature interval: 1.28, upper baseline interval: 1.53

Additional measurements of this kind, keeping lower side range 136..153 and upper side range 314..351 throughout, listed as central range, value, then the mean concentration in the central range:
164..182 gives 0.08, 1.24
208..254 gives 0.10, 1.21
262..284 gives -0.16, 1.53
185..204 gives 0.46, 0.869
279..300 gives -0.15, 1.51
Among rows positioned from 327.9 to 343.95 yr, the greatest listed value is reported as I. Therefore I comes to 1.395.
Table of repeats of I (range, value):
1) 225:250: 1.458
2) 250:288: 1.729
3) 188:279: 1.676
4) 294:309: 1.432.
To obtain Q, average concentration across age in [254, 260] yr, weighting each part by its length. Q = 1.14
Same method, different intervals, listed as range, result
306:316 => 1.28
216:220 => 1.02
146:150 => 1.34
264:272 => 1.44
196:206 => 0.704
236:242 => 1.37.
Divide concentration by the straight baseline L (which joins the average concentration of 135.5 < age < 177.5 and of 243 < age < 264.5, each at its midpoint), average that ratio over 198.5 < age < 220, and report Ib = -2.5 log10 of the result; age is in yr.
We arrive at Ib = 0.47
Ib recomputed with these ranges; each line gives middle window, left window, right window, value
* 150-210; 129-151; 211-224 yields 0.09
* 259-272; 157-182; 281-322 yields -0.01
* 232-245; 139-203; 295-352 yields -0.13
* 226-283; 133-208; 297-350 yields -0.12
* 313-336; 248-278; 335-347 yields -0.02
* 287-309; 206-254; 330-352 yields -0.09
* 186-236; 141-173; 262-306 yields 0.35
